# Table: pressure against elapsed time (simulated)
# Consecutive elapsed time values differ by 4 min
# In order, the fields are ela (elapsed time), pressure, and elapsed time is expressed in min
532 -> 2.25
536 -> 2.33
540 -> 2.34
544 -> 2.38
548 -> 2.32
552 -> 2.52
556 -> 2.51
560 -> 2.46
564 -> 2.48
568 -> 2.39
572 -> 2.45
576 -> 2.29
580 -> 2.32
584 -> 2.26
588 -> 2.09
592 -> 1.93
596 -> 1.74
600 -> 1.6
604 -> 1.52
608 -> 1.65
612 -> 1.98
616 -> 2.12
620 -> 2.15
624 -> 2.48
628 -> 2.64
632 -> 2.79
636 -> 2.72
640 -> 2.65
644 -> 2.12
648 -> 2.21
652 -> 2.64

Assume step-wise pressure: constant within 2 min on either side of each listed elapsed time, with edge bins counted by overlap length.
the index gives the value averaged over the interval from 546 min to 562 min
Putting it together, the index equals 2.45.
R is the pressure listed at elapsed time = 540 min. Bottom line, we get 2.34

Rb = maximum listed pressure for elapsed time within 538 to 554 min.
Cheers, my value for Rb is 2.52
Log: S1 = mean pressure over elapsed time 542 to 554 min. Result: 2.41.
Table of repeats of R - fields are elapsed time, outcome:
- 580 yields 2.32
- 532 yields 2.25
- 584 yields 2.26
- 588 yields 2.09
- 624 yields 2.48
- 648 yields 2.21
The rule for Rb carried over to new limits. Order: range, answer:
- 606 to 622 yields 2.15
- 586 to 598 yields 2.09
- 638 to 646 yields 2.65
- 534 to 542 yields 2.34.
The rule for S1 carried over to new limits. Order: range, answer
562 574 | 2.44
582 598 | 2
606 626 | 2.08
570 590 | 2.28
